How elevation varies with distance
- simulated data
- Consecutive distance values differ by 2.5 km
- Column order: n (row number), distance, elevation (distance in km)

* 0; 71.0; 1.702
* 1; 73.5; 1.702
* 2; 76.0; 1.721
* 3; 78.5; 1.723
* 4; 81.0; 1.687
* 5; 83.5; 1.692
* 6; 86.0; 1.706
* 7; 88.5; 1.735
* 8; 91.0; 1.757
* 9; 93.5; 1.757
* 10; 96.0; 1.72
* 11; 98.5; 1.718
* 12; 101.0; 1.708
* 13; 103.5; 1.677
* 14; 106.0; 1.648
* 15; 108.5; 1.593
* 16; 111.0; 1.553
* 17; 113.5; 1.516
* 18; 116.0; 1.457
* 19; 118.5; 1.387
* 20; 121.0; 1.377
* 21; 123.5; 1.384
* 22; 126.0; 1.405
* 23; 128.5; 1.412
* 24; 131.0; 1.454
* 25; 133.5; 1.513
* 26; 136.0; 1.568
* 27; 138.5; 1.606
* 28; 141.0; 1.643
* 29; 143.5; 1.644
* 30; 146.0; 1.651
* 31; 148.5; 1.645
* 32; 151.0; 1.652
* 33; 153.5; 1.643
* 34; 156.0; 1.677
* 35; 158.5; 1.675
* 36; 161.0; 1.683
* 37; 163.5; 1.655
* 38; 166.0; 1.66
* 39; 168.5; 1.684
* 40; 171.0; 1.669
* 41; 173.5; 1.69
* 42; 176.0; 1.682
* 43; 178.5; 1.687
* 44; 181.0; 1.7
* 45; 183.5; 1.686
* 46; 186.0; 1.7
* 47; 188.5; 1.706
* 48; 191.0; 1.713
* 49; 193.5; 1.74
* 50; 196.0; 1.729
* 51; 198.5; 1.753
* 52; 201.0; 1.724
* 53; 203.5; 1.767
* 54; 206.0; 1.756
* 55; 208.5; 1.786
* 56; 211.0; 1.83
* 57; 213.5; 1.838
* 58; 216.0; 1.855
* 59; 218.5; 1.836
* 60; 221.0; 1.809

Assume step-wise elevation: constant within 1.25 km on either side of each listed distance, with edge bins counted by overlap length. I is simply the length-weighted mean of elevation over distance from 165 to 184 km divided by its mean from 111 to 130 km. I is 1.2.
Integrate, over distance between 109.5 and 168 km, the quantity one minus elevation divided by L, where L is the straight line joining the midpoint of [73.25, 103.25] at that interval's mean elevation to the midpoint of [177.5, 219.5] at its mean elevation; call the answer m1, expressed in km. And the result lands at 5.9 km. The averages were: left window 1.72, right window 1.75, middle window 1.56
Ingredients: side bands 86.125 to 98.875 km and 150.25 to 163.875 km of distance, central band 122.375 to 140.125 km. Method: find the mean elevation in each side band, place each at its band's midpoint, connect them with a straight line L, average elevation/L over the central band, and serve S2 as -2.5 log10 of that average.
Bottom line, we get 0.14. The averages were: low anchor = 1.74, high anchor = 1.67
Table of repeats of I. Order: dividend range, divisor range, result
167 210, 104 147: 1.13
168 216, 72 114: 1.03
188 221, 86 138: 1.13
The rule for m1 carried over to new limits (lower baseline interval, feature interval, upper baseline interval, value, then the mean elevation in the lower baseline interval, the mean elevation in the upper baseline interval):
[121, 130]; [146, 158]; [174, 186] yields -0.9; 1.4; 1.69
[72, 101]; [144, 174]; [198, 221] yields 1.7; 1.72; 1.8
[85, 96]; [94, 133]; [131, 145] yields 3.0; 1.74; 1.58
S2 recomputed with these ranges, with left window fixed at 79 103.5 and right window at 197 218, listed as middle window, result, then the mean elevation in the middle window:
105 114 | 0.10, 1.58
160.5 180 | 0.06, 1.68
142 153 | 0.07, 1.65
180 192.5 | 0.05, 1.7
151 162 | 0.06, 1.67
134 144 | 0.09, 1.61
